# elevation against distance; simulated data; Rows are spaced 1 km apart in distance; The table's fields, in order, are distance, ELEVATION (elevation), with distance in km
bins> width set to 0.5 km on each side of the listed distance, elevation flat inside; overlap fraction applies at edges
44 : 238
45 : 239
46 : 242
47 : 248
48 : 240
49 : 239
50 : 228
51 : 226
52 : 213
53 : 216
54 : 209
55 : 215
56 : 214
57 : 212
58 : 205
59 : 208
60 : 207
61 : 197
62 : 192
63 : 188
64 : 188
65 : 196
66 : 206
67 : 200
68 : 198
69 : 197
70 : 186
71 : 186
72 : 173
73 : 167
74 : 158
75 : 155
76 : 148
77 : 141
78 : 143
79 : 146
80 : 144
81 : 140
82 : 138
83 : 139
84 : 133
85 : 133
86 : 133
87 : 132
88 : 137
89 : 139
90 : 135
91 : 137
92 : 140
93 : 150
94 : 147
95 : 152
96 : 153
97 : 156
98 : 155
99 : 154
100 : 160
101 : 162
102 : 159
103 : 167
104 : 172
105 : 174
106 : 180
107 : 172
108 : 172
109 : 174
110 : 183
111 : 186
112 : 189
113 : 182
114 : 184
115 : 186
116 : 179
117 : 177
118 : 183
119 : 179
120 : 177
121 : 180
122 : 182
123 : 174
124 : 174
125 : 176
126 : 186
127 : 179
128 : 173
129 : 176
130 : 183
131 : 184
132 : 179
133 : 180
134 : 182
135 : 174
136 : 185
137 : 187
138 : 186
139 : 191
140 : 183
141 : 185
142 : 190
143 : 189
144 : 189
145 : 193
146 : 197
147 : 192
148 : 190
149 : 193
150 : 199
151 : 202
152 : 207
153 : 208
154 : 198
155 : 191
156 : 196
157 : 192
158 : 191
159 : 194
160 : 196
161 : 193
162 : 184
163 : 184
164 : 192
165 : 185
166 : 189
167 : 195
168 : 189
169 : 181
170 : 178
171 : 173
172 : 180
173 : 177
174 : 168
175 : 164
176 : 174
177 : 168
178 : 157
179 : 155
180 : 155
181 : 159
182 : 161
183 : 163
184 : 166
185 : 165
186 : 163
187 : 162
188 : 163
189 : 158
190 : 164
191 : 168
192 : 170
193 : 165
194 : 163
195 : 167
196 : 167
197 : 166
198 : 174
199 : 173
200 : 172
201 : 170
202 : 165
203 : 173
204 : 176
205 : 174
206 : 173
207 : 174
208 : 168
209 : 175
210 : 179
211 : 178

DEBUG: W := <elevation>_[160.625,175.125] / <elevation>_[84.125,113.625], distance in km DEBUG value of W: 1.2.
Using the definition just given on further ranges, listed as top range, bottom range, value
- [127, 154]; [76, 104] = 1.29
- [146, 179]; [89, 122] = 1.12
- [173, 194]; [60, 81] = 0.93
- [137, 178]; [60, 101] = 1.17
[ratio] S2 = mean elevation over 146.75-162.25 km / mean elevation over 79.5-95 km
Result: 1.41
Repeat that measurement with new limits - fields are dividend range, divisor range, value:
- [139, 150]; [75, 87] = 1.36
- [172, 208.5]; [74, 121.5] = 1.05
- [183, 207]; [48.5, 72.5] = 0.82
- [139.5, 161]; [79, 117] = 1.23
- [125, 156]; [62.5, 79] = 1.07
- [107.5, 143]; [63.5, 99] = 1.16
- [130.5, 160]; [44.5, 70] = 0.90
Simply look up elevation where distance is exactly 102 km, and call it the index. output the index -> 159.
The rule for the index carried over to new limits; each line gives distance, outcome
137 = 187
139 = 191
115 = 186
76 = 148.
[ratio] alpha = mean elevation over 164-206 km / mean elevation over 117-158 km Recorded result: 0.91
